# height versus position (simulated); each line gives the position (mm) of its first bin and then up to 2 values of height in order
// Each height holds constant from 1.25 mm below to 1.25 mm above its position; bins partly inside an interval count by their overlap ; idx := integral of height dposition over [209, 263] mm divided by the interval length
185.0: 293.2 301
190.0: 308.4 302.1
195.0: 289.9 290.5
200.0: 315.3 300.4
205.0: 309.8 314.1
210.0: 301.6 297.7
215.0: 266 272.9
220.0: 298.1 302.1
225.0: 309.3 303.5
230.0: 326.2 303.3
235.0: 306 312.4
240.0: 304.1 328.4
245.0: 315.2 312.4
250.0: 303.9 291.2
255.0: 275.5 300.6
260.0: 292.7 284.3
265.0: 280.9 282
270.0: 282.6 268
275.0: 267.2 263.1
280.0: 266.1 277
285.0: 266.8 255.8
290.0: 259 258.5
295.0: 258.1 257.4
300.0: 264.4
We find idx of 301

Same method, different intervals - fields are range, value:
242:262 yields 301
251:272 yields 286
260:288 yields 274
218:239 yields 306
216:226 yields 295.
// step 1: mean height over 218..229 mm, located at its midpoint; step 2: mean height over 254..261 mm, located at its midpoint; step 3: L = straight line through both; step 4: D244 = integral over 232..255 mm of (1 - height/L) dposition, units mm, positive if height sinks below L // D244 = -0.94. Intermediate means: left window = 302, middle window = 307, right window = 290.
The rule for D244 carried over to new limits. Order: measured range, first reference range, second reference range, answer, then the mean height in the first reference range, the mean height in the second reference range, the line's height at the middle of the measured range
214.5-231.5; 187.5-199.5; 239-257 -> 0.2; 299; 304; 302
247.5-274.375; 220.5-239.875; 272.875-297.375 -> -0.4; 308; 263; 283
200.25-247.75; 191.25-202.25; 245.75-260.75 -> -1.0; 300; 297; 298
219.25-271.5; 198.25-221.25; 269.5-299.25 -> -3.5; 297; 265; 282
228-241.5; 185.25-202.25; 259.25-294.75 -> -1.1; 301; 271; 286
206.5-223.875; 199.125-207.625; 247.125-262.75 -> 0.7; 309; 294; 306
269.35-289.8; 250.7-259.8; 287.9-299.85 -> 0.2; 290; 259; 270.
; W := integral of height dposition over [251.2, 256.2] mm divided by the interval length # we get 284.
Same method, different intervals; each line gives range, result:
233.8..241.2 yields 308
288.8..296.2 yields 259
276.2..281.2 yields 265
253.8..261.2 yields 290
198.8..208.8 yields 310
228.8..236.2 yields 312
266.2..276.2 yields 275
